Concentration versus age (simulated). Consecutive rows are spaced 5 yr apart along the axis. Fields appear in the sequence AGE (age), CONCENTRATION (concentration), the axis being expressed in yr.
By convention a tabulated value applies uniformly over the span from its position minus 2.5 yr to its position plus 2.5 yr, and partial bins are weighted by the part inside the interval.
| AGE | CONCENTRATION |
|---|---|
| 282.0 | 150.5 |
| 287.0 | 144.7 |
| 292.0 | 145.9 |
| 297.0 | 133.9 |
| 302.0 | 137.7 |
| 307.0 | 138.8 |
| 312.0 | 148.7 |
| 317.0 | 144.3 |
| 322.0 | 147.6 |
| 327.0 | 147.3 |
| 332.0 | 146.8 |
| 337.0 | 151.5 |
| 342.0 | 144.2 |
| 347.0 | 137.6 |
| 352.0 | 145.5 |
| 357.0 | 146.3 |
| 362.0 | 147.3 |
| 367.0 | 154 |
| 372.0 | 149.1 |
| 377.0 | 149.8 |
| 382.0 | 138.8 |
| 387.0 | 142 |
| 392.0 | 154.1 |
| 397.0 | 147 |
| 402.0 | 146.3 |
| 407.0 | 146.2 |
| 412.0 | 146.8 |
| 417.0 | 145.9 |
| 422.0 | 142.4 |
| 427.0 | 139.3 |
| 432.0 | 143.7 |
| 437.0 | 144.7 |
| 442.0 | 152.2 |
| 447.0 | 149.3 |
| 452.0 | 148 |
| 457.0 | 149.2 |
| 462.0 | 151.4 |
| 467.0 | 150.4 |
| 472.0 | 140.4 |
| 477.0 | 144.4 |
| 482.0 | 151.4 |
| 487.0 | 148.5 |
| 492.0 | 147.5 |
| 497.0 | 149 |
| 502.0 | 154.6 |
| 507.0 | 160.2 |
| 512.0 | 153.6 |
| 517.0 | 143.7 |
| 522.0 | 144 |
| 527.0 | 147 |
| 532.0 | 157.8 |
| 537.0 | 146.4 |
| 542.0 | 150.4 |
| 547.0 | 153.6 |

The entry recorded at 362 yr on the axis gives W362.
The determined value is 147.3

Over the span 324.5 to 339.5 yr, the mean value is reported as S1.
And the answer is 149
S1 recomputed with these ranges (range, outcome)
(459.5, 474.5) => 147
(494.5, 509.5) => 155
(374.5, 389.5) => 144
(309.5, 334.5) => 147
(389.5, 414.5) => 148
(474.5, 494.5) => 148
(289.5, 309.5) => 139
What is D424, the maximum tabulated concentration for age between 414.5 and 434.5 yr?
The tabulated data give 145.9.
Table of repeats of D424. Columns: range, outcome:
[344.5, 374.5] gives 154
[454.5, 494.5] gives 151.4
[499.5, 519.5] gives 160.2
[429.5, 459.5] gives 152.2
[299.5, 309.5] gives 138.8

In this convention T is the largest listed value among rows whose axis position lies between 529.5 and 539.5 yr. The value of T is 157.8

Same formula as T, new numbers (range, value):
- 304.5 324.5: 148.7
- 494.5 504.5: 154.6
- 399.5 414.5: 146.8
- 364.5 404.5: 154.1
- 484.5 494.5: 148.5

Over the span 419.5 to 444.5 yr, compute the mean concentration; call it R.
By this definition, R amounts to 144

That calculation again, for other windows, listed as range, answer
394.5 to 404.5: 147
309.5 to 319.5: 146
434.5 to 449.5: 149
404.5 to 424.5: 145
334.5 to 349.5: 144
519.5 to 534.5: 150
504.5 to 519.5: 152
